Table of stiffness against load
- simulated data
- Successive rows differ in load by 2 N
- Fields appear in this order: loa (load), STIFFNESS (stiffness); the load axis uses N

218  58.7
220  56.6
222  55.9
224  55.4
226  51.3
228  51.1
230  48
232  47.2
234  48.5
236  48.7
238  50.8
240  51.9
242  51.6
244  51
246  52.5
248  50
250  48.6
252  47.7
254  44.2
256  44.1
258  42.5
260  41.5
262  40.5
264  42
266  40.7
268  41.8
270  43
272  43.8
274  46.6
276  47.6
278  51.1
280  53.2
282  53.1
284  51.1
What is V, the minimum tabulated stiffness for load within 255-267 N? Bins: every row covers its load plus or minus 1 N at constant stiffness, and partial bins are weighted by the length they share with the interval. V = 40.5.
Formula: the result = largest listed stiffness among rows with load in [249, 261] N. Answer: 48.6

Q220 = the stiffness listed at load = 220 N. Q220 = 56.6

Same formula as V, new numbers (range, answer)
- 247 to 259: 42.5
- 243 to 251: 48.6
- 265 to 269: 40.7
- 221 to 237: 47.2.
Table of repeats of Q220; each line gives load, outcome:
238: 50.8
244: 51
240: 51.9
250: 48.6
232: 47.2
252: 47.7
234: 48.5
